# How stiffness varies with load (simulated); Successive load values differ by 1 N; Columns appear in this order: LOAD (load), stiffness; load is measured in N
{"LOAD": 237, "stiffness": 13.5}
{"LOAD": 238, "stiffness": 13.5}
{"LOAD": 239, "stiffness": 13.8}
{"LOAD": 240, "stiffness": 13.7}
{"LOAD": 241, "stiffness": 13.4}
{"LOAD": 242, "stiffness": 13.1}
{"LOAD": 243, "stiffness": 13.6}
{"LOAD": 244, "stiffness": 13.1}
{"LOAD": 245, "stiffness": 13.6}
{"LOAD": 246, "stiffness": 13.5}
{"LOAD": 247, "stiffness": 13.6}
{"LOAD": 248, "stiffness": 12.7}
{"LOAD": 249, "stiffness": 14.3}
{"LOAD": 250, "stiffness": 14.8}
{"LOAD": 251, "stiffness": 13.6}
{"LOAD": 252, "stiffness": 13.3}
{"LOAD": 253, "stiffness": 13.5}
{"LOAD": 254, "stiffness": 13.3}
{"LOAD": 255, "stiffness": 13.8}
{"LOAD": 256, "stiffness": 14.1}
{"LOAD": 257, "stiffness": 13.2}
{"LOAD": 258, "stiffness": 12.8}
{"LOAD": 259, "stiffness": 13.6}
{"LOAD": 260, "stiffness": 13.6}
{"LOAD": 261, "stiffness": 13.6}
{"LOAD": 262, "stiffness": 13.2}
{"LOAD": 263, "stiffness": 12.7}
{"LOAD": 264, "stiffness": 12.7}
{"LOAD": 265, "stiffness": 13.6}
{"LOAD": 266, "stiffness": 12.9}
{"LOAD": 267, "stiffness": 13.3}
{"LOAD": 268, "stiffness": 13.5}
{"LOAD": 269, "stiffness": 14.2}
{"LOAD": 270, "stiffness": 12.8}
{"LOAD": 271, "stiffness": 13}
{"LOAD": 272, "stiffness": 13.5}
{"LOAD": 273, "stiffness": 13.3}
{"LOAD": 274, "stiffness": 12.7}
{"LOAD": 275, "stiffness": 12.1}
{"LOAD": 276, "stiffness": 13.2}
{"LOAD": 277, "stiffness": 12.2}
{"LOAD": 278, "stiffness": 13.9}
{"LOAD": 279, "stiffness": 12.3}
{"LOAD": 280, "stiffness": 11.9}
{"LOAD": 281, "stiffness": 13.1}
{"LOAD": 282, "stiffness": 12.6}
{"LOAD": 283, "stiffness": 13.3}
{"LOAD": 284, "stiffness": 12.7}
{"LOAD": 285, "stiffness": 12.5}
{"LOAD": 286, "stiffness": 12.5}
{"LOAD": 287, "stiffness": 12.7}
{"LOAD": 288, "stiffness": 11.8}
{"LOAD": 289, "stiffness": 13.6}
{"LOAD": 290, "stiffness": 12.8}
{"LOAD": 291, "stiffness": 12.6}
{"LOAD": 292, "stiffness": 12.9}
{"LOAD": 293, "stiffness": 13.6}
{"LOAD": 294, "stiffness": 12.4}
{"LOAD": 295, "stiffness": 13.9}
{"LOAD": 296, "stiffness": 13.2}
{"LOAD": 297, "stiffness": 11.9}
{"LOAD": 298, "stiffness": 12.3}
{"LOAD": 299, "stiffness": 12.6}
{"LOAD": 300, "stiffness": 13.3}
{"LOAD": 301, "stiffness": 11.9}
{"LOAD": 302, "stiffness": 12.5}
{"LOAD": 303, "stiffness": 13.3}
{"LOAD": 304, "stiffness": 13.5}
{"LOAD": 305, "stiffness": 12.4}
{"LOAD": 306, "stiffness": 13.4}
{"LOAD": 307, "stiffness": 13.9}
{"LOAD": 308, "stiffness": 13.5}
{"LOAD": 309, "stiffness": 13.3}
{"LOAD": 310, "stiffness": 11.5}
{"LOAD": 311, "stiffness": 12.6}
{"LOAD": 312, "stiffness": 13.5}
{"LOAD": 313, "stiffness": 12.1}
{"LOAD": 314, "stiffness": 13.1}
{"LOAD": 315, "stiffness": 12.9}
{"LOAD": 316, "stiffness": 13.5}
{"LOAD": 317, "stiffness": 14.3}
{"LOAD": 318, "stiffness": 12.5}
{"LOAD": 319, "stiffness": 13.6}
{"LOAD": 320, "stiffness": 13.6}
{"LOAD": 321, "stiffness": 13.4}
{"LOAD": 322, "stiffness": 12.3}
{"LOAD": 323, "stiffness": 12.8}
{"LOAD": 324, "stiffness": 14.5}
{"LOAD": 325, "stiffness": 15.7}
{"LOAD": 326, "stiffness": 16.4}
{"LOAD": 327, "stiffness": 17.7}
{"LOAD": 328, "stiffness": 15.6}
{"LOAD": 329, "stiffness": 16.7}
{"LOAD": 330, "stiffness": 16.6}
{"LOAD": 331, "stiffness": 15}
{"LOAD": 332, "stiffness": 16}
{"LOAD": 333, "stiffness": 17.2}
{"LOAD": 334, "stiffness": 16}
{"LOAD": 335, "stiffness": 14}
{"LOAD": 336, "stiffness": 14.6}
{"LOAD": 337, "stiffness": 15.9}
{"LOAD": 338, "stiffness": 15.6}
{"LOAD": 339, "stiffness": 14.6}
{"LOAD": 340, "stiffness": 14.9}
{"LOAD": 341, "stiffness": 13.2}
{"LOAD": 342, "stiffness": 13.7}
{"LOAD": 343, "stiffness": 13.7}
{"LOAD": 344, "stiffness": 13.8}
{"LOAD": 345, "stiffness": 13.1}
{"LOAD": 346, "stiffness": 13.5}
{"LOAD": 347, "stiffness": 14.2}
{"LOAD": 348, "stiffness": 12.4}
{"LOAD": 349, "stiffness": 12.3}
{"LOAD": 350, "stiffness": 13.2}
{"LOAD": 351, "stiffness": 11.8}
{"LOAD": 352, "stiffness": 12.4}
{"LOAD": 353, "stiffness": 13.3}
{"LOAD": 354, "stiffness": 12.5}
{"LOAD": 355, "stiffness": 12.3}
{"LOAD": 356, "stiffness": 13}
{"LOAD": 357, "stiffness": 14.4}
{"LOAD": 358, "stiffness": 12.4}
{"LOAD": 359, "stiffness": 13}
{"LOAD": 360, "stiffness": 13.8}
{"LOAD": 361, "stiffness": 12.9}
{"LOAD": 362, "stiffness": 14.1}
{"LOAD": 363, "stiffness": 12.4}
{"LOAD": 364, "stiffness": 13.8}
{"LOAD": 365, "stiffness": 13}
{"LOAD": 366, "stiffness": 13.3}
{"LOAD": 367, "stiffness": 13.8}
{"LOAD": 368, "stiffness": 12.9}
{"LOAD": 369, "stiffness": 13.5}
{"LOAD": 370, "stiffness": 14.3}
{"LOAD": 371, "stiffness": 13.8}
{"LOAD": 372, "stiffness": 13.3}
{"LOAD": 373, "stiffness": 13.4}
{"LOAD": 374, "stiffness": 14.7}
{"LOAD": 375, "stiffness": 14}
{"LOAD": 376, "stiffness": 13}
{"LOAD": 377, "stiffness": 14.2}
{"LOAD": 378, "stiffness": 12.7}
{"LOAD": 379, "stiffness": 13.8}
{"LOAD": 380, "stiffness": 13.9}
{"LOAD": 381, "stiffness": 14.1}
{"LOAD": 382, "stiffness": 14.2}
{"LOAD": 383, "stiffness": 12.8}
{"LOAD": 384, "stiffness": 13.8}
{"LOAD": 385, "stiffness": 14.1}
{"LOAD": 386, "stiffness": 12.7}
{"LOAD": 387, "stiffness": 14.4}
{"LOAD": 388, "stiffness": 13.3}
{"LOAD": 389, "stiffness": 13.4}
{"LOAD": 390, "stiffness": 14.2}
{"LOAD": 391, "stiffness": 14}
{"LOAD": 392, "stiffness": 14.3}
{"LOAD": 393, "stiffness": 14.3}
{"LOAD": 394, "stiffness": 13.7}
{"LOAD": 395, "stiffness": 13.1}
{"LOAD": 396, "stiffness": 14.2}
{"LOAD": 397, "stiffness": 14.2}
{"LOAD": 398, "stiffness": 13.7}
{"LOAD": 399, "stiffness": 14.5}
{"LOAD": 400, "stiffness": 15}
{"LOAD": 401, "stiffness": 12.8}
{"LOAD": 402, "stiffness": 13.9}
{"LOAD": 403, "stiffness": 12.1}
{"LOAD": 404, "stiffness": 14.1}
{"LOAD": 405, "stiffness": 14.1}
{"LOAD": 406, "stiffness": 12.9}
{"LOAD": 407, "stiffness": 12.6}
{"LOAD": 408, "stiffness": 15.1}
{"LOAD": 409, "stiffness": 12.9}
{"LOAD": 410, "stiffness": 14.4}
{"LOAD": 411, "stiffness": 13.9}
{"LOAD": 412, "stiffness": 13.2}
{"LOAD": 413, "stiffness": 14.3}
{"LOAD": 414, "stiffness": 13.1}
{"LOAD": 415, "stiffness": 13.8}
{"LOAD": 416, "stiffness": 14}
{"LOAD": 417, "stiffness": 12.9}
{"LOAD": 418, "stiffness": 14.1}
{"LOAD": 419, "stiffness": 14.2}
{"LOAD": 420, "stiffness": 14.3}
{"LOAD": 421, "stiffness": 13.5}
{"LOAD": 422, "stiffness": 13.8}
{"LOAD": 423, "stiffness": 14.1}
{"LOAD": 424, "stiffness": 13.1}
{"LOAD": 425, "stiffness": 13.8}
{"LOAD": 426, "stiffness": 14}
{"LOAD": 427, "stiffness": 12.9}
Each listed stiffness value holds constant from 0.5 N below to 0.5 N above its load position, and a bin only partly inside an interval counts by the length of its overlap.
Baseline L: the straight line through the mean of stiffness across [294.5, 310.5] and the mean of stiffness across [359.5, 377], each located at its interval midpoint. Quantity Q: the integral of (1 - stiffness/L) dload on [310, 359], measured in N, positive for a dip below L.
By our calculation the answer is -2.82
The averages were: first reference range 12.9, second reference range 13.5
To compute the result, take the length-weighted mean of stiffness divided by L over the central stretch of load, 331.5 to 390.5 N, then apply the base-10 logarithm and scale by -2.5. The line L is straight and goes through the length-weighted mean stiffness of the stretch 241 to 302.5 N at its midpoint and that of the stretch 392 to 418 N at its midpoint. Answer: -0.01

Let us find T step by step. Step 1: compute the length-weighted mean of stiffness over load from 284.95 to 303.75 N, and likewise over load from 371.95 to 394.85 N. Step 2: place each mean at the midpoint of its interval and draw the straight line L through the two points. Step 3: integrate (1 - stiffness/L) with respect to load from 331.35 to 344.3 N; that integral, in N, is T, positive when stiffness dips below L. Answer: -1.6 N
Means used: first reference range 12.8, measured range 14.9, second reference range 13.8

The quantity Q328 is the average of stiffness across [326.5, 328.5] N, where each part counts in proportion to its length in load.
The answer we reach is 16.6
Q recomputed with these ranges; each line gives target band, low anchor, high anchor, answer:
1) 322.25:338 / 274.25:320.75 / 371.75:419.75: -2.89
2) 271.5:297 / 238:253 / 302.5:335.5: 1.90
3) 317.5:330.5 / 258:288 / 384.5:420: -1.40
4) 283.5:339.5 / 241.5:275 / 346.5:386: -1.54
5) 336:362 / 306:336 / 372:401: 1.11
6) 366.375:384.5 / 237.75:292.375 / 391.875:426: -0.06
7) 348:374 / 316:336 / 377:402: 2.04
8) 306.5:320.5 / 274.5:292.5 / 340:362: -0.25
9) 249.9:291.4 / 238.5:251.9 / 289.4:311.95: 0.57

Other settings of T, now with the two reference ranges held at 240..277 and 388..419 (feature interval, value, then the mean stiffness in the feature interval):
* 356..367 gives 0.26 N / 13.3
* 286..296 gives 0.39 N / 12.9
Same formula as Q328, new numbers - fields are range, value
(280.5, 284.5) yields 12.9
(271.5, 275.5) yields 12.9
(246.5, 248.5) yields 13.1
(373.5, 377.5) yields 14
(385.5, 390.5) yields 13.6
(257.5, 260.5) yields 13.3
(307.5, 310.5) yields 12.8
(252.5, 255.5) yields 13.5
